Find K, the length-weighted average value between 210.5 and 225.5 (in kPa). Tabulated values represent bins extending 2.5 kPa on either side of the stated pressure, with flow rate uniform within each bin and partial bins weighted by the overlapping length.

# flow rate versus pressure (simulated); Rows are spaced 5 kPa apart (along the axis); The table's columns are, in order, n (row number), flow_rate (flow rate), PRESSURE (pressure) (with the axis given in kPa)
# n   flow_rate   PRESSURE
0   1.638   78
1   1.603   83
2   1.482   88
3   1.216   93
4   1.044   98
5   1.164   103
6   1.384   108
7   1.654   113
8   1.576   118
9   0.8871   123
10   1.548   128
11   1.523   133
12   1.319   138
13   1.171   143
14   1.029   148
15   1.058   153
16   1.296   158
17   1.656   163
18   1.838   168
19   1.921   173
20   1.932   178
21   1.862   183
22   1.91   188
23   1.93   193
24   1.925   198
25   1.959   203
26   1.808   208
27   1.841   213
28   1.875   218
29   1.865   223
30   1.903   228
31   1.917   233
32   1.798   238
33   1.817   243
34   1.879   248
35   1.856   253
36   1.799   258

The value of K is 1.86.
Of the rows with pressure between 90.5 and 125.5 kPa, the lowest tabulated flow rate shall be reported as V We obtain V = 0.8871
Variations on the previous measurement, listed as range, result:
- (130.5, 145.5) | 1.171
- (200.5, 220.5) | 1.808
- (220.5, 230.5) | 1.865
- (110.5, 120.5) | 1.576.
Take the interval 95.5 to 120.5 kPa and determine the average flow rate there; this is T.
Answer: 1.36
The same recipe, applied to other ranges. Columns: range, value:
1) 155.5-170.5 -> 1.6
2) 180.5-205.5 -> 1.92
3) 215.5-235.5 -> 1.89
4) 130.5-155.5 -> 1.22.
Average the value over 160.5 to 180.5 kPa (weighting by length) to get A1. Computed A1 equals 1.84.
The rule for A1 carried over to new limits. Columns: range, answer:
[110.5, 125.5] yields 1.37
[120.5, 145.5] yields 1.29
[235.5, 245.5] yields 1.81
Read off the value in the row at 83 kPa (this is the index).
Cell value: 1.603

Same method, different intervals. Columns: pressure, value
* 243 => 1.817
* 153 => 1.058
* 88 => 1.482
